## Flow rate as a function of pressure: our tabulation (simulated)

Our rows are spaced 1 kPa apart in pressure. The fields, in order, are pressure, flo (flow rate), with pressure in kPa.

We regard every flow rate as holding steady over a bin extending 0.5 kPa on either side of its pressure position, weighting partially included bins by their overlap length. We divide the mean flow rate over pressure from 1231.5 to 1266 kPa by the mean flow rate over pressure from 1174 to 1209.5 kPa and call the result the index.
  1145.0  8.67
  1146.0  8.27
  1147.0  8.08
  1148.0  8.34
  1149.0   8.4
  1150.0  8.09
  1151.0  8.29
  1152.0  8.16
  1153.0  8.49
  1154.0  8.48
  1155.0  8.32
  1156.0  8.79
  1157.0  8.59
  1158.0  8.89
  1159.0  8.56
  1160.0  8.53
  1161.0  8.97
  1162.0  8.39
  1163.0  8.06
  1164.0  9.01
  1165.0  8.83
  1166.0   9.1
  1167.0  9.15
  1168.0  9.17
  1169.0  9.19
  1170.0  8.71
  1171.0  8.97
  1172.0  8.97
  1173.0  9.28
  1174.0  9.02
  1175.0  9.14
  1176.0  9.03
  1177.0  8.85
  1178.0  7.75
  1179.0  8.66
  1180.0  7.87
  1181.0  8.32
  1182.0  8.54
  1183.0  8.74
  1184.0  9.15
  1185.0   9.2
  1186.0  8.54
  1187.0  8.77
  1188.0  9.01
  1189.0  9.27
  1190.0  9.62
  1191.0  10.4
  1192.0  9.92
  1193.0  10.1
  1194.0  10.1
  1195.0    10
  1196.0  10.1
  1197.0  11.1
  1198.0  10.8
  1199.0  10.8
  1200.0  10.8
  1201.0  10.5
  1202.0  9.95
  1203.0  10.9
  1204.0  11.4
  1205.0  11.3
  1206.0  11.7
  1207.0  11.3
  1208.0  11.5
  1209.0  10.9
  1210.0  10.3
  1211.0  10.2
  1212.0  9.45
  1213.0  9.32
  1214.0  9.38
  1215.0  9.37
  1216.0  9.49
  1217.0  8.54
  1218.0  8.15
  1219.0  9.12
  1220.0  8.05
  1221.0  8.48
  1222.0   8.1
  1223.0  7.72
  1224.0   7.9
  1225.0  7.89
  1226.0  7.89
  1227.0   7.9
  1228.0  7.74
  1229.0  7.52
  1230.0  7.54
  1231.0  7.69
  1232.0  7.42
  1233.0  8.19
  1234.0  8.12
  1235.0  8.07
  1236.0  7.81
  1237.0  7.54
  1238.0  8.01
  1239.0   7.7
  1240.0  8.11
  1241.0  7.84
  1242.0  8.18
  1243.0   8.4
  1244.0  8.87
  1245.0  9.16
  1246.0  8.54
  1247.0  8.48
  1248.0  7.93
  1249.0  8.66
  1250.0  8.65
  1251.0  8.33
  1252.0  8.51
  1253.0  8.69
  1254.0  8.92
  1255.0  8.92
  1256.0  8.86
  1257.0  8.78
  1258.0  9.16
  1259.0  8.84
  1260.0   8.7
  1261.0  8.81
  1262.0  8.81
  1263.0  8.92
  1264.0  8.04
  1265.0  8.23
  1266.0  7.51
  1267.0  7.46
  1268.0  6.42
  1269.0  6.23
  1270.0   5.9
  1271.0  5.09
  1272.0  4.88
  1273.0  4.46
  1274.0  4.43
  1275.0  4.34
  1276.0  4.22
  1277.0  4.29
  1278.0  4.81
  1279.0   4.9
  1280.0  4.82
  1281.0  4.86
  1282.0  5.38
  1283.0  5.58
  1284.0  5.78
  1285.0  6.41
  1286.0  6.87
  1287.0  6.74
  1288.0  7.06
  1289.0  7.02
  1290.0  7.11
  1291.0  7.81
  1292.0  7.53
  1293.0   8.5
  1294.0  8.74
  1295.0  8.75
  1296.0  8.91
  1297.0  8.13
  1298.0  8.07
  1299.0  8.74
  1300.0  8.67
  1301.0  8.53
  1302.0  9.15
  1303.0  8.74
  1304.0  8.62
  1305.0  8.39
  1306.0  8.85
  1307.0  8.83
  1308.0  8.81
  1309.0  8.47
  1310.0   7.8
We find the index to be 0.9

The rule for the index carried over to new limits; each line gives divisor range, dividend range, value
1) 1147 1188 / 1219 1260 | 0.95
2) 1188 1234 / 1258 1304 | 0.74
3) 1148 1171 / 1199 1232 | 1.08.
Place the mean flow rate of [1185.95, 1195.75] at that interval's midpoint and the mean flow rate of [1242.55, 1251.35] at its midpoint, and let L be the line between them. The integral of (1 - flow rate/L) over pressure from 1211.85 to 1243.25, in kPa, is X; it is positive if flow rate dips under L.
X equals 2.6 kPa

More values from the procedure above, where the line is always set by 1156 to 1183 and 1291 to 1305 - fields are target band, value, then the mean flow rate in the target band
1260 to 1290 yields 8.24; 6.21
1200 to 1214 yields -3.14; 10.6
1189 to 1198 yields -1.49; 10.2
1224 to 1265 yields 1.49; 8.3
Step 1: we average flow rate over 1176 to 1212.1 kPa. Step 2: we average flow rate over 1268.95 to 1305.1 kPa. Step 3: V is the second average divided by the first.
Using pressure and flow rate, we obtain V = 0.7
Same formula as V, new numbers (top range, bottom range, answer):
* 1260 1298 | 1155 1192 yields 0.75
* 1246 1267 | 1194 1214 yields 0.81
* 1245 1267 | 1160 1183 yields 0.98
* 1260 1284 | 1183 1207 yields 0.60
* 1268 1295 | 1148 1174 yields 0.69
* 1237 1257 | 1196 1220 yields 0.83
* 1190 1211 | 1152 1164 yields 1.25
